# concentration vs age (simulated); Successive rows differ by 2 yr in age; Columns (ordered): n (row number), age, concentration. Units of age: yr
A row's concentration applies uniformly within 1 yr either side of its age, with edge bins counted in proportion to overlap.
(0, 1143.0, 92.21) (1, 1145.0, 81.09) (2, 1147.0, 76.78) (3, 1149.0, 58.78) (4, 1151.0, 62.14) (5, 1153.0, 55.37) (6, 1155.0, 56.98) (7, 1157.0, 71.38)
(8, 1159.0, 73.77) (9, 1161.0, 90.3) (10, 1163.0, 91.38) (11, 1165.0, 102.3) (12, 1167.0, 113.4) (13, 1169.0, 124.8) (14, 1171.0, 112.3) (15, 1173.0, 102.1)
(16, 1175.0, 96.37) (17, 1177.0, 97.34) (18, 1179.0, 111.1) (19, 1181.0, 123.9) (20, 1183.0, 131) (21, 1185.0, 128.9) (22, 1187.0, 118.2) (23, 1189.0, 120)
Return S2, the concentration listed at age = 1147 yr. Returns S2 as 76.78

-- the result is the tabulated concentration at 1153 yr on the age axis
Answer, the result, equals 55.37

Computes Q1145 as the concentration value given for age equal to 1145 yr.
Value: 81.09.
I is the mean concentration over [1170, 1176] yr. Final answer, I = 104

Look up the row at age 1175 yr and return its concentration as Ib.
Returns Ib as 96.37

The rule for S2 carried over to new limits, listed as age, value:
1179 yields 111.1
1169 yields 124.8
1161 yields 90.3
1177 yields 97.34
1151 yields 62.14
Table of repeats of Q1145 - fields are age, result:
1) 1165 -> 102.3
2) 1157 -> 71.38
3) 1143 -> 92.21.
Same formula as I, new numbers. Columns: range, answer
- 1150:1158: 61.5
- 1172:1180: 102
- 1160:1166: 94.7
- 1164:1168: 108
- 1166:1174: 113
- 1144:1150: 72.2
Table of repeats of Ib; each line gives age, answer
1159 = 73.77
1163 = 91.38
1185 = 128.9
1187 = 118.2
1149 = 58.78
